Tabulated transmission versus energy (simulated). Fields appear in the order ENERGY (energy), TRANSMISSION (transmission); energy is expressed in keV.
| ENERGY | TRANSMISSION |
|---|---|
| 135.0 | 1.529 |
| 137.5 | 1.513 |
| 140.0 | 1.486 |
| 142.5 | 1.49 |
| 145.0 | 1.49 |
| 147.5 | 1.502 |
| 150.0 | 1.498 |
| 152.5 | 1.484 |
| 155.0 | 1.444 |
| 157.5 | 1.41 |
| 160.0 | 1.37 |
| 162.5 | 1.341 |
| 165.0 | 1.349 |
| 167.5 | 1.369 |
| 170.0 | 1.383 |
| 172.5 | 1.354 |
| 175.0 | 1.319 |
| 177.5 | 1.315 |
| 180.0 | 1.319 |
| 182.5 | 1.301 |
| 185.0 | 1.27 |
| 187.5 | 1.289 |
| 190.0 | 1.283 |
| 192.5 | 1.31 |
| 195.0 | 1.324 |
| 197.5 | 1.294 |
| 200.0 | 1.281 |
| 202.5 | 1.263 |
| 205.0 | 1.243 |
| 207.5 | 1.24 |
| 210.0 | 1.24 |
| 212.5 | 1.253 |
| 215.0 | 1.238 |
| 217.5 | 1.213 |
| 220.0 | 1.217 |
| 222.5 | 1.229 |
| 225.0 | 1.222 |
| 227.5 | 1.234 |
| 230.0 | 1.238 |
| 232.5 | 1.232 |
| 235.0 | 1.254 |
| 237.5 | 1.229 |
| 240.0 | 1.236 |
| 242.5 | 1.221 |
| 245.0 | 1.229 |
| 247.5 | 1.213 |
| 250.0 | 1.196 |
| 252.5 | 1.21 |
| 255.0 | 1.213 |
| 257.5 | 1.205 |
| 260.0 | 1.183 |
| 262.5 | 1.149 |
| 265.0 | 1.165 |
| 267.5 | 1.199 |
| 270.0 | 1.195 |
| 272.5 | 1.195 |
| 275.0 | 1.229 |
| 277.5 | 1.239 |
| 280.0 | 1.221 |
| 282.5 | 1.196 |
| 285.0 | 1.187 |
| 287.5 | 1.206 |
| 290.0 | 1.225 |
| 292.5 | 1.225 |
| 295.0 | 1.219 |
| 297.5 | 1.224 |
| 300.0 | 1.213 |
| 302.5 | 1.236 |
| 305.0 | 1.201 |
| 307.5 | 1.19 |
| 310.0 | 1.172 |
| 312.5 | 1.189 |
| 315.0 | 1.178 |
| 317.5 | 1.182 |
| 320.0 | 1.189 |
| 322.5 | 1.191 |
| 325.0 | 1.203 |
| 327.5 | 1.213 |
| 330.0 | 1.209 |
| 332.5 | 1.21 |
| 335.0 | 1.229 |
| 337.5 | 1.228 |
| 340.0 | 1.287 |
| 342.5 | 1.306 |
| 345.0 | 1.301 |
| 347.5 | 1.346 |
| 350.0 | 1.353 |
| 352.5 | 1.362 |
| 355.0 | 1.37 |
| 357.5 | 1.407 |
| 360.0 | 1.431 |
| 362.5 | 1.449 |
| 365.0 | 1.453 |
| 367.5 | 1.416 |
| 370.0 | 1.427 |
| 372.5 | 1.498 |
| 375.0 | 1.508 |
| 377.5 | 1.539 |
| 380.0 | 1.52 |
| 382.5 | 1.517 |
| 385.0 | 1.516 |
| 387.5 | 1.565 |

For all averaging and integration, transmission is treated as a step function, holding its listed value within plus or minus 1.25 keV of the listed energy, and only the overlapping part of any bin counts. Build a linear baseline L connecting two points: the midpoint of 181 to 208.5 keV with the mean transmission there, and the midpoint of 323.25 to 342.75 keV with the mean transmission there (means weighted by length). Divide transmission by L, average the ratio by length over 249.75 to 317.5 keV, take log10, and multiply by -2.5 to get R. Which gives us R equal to 0.04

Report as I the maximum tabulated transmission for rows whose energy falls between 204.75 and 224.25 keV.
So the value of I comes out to 1.253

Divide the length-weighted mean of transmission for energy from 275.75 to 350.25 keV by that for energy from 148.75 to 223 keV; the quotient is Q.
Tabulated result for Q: 0.93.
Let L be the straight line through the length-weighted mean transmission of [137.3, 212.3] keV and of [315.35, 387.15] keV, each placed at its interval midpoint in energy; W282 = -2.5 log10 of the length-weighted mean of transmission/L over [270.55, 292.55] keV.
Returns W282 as 0.12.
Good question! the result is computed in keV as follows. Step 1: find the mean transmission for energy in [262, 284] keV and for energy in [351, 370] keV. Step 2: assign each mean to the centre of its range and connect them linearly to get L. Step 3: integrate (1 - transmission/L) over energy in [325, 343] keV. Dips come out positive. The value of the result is 1.5 keV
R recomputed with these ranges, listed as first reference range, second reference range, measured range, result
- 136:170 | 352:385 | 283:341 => 0.20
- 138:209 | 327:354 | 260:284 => 0.10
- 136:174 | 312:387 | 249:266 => 0.17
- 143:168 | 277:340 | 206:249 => 0.08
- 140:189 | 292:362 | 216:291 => 0.09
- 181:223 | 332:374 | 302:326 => 0.12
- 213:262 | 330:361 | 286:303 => 0.04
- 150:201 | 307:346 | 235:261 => 0.06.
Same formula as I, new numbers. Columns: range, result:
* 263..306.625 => 1.239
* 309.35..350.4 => 1.353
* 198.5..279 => 1.281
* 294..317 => 1.236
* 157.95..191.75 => 1.383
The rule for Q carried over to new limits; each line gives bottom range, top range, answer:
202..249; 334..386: 1.14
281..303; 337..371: 1.13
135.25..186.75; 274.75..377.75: 0.91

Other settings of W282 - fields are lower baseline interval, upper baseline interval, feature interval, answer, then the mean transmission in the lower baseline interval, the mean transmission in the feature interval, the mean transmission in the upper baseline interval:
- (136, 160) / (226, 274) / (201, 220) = 0.06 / 1.47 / 1.24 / 1.21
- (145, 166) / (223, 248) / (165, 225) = 0.04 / 1.43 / 1.28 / 1.23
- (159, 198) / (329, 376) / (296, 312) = 0.12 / 1.32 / 1.21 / 1.36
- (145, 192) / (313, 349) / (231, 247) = 0.07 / 1.37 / 1.23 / 1.23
